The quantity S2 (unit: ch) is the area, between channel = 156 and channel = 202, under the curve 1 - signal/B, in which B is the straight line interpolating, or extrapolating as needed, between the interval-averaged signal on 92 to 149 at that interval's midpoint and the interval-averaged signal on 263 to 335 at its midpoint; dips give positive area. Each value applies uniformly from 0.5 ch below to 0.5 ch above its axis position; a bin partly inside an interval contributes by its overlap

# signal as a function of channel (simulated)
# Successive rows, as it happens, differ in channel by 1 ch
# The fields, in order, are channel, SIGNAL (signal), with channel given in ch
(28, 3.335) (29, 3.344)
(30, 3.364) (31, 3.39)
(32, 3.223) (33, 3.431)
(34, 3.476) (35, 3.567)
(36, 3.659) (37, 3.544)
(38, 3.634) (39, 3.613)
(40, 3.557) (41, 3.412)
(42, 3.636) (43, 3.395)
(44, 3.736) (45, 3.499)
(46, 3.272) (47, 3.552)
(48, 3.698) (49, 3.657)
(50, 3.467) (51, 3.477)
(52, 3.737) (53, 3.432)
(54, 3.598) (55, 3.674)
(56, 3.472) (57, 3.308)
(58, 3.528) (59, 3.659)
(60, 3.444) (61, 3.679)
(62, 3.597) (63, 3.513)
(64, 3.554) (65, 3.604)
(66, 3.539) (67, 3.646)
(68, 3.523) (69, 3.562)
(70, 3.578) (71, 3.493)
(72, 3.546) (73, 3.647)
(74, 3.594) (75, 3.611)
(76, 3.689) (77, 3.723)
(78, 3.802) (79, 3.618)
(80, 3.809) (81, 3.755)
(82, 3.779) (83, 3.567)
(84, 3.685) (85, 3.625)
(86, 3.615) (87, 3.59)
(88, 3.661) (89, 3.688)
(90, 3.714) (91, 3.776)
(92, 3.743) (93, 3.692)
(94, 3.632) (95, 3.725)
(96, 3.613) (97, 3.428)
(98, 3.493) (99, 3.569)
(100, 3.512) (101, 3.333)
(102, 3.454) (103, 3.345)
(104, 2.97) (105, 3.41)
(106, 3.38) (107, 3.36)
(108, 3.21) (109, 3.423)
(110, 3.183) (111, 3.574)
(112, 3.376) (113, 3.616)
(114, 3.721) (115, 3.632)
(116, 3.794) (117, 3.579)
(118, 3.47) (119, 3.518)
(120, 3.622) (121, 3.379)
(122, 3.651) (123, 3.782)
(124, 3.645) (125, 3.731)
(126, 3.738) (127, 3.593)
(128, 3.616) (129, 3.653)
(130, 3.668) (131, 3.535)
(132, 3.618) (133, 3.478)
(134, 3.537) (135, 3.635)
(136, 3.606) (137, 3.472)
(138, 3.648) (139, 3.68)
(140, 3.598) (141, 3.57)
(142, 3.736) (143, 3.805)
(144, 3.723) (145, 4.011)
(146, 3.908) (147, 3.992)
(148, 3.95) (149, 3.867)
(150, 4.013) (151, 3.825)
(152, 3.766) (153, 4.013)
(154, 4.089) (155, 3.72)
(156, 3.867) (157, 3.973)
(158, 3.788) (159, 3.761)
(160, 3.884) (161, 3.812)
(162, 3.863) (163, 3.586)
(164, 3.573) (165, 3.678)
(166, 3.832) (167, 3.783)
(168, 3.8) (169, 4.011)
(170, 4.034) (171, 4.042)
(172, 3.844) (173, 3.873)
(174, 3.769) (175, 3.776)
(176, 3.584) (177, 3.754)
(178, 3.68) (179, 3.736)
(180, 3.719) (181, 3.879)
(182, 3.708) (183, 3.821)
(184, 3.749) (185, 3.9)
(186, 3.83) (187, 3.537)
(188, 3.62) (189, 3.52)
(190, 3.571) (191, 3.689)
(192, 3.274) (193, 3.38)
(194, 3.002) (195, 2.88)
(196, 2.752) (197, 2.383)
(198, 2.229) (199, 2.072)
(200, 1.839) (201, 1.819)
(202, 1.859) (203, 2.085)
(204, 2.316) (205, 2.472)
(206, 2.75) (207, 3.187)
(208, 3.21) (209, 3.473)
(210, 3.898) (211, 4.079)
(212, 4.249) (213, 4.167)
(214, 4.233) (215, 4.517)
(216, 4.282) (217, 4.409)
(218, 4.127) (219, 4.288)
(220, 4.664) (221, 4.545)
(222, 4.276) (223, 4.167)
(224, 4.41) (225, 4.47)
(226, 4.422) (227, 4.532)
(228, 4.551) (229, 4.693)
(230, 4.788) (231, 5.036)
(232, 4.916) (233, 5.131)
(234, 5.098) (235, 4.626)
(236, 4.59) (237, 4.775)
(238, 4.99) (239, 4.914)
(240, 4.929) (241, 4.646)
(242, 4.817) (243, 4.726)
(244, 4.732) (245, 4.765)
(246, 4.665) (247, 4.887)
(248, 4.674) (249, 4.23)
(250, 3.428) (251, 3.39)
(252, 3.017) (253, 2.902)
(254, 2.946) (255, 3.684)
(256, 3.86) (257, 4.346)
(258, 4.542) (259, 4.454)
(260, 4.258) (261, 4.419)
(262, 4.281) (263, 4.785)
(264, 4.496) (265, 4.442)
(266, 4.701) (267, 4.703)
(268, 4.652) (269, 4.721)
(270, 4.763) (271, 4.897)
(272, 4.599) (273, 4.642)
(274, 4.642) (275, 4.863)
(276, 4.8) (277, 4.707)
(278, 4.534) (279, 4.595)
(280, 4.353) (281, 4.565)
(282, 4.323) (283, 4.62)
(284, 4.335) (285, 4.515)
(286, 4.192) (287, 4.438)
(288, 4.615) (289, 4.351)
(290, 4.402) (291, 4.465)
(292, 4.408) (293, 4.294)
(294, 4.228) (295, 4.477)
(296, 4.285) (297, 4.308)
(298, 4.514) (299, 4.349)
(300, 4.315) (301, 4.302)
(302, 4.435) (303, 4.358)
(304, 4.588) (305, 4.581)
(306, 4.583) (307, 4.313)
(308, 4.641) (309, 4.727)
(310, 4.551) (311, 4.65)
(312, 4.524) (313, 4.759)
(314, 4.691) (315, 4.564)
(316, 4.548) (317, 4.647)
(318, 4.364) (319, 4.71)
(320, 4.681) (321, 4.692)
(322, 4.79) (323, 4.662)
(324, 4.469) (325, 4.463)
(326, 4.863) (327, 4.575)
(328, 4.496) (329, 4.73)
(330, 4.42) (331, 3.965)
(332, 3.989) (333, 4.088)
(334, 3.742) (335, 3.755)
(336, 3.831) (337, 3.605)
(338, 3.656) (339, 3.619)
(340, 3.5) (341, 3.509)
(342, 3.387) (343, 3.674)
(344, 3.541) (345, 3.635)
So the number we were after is 4.62 ch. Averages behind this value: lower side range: 3.59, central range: 3.49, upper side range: 4.51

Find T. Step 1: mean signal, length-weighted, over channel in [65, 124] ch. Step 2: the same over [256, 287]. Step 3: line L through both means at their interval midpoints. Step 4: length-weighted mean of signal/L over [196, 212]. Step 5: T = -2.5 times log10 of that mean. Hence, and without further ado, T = 0.475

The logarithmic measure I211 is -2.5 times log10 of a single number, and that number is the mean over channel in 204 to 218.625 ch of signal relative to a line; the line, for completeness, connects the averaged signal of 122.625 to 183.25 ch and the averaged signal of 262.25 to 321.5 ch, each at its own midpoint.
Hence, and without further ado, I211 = 0.10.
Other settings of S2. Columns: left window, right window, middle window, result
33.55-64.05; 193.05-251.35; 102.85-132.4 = 1.5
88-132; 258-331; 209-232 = -1.4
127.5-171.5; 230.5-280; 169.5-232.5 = 7.0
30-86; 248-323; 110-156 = 1.9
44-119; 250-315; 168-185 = 0.6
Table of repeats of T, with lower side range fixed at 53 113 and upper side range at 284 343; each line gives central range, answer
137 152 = -0.01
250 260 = 0.12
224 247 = -0.17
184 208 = 0.33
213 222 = -0.09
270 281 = -0.11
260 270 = -0.10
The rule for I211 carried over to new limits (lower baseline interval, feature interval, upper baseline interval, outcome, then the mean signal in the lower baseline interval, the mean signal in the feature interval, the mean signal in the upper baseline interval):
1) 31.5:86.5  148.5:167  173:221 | -0.10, 3.58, 3.83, 3.44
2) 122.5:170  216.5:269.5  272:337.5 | -0.07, 3.76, 4.44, 4.45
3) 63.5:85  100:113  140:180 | 0.11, 3.63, 3.35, 3.82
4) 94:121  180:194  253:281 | 0.09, 3.47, 3.63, 4.44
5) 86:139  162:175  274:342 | -0.01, 3.56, 3.82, 4.39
